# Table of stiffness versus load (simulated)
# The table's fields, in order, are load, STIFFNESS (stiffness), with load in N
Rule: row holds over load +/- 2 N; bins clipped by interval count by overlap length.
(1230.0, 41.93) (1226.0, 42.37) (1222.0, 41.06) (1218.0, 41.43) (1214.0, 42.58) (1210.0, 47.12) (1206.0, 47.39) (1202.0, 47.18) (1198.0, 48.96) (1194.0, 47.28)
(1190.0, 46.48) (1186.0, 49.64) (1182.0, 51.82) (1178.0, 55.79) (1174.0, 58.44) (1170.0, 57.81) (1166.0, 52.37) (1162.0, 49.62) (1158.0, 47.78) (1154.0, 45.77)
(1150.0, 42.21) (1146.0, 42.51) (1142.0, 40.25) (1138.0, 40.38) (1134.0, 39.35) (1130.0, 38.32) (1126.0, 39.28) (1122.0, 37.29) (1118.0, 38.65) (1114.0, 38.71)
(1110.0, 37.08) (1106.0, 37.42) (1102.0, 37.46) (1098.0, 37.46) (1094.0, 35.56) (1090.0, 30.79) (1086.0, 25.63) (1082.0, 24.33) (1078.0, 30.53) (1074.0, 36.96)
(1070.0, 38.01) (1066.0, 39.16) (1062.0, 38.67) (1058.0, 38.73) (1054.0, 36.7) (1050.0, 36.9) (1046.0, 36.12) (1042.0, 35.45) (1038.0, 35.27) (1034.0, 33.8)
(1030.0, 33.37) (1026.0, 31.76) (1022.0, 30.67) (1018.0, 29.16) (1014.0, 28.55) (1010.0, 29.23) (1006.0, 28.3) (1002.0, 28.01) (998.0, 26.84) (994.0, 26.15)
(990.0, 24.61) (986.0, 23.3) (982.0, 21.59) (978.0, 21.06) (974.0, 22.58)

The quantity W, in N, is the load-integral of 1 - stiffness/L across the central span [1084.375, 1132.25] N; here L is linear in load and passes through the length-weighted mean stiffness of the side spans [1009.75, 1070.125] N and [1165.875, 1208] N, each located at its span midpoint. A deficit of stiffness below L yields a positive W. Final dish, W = 6.9 N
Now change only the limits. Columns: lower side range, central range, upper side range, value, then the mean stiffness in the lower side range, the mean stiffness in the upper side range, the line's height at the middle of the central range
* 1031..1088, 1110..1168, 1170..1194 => 5.2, 34.7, 52.5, 46.2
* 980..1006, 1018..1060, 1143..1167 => -4.5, 25.3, 46.2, 31.3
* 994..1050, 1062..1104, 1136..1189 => 5.3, 31.3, 48.8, 38.9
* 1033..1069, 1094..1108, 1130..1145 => 0.5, 36.9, 39.9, 38.6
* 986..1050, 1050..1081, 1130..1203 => -0.6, 30.5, 47.7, 36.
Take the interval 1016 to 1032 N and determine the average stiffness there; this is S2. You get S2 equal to 31.2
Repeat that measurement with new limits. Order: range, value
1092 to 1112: 37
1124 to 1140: 39.3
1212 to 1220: 42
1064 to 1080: 36.2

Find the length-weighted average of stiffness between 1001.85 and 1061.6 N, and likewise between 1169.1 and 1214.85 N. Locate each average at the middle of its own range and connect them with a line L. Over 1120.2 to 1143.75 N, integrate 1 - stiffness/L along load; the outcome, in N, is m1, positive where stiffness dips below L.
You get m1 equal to 2.5 N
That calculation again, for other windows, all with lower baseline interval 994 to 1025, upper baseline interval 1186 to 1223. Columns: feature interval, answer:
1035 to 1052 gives -2.3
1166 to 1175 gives -2.9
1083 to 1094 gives 2.0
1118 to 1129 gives 0.1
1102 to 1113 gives 0.0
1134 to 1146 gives -0.1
